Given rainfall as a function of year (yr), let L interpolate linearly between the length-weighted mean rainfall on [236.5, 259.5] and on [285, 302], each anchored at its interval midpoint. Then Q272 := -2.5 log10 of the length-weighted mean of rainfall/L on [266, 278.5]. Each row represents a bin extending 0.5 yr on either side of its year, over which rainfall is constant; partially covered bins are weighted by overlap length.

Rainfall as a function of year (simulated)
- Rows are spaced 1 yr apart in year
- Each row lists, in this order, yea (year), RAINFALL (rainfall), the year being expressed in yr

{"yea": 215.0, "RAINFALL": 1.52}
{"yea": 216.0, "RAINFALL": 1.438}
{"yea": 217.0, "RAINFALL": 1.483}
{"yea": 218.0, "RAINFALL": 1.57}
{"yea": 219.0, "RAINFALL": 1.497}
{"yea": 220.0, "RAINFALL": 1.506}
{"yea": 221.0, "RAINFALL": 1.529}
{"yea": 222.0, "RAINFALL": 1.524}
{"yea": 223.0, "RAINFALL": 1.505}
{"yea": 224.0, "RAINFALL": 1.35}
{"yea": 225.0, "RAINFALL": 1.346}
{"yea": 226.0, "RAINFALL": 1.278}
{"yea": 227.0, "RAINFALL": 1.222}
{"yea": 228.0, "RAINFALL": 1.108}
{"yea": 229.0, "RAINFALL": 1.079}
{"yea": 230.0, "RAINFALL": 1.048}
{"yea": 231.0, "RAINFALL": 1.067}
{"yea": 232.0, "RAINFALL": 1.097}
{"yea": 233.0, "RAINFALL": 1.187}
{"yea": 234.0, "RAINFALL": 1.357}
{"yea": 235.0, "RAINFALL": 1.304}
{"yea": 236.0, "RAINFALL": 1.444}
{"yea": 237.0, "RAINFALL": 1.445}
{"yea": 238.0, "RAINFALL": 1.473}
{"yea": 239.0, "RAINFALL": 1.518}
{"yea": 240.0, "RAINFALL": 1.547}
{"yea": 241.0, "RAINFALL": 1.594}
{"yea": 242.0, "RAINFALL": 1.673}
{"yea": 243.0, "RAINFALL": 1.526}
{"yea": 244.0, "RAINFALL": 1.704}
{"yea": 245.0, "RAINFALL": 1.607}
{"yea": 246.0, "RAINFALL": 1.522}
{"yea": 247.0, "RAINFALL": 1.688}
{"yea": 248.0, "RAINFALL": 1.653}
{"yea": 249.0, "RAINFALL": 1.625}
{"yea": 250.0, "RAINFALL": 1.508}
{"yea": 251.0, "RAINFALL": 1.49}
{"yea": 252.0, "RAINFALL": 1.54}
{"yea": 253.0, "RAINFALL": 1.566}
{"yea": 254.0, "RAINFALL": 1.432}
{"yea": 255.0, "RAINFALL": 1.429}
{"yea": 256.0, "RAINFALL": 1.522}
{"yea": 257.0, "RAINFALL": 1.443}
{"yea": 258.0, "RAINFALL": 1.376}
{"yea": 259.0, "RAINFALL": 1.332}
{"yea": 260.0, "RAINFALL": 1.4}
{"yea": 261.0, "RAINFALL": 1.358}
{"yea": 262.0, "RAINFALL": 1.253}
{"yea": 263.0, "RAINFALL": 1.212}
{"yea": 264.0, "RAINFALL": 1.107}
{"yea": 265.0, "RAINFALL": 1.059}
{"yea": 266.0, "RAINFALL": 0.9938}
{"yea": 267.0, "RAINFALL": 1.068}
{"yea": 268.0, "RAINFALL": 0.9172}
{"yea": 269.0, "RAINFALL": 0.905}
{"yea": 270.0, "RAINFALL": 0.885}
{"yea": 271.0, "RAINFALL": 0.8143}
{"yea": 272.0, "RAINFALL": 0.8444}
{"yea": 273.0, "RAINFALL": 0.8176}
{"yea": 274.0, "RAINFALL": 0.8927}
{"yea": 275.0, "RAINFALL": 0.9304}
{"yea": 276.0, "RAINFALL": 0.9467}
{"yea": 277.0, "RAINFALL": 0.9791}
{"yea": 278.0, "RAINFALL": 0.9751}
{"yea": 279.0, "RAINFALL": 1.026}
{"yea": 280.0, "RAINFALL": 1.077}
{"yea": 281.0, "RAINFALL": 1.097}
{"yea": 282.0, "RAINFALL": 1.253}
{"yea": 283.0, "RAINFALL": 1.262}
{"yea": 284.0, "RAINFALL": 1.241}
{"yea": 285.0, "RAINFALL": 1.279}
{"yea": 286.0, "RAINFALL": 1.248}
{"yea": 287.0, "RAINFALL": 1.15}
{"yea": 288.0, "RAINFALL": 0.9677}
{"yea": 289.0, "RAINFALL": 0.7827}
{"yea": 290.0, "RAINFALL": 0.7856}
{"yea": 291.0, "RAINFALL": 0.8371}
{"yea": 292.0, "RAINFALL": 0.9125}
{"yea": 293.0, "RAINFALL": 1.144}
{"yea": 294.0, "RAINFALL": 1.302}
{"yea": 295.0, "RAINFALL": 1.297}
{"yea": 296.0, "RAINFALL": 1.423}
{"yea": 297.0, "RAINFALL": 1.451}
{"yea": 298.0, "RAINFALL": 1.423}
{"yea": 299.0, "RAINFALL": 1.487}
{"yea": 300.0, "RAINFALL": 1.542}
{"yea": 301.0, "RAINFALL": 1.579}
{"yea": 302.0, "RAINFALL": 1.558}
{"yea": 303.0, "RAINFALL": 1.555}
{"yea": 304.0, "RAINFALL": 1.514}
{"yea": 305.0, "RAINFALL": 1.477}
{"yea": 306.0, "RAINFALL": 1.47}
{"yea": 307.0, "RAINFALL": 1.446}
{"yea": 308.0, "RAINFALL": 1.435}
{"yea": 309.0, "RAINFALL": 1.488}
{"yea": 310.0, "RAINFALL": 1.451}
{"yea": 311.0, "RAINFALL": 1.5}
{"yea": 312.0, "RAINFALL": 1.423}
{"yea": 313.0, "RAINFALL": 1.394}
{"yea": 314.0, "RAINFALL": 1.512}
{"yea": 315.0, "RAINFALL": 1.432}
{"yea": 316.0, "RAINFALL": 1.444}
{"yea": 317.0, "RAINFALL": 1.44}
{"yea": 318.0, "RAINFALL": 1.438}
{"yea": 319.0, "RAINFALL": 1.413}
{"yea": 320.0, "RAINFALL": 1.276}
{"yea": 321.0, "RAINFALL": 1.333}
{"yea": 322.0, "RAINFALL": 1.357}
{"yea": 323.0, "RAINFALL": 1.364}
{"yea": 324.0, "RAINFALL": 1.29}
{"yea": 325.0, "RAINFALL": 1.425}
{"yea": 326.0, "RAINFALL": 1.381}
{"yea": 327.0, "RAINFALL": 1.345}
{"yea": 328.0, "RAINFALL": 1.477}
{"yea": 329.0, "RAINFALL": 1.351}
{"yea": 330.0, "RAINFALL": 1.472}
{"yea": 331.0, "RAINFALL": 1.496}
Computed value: 0.43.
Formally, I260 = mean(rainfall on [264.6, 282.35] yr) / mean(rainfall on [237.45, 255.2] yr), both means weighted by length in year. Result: 0.62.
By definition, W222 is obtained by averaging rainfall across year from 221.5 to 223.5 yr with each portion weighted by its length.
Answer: 1.51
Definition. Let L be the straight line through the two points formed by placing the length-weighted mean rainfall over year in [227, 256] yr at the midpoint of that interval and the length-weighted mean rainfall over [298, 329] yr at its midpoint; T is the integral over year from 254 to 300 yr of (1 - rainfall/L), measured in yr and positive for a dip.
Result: 9.5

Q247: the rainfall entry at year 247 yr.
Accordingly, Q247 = 1.688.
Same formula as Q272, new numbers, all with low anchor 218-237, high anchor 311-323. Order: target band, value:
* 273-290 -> 0.29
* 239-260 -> -0.15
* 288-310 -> 0.05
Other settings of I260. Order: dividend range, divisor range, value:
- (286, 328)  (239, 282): 1.06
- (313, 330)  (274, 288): 1.27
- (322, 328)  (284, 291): 1.32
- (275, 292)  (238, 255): 0.67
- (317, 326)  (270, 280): 1.49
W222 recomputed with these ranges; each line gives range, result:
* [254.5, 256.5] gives 1.48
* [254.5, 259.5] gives 1.42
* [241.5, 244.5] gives 1.63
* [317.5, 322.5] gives 1.36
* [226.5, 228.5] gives 1.17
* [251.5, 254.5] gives 1.51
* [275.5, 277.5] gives 0.963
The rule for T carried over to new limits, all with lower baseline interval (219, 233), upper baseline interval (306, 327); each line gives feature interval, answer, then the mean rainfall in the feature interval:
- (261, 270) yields 1.81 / 1.07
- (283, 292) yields 2.16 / 1.04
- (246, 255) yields -1.59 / 1.55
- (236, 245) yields -1.72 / 1.56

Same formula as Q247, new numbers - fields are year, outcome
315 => 1.432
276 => 0.9467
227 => 1.222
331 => 1.496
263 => 1.212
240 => 1.547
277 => 0.9791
